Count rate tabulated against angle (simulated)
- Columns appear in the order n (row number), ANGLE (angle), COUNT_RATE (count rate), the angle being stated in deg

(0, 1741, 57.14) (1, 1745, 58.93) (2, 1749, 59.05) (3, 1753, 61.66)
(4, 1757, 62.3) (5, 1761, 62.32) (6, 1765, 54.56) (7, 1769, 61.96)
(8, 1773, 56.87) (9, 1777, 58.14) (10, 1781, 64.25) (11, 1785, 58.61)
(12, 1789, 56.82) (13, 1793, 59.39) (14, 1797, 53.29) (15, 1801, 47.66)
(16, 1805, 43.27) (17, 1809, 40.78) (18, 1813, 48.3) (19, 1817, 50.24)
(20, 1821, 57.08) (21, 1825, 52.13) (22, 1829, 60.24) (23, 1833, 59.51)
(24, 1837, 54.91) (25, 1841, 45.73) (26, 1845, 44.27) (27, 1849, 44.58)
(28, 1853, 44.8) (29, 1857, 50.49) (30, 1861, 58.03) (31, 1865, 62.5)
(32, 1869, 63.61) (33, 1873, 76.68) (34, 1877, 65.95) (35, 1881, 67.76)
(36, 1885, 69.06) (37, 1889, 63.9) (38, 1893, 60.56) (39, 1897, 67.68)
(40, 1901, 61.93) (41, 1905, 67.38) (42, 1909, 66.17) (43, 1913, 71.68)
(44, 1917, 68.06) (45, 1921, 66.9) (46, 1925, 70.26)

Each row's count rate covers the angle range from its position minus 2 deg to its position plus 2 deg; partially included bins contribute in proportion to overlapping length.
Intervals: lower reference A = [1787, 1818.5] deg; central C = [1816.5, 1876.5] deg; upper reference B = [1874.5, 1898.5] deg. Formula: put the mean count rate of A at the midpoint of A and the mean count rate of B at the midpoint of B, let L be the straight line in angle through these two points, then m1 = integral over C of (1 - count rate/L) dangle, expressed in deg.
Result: 3.1 deg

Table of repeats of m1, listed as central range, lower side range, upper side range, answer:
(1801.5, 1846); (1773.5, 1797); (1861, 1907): 7.87 deg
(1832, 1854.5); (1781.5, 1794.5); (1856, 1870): 3.94 deg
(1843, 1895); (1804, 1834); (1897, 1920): 0.88 deg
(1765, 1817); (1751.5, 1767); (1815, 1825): 2.51 deg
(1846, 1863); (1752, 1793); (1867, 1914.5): 4.07 deg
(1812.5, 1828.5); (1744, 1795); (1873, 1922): 2.42 deg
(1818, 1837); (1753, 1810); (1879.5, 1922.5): 1.11 deg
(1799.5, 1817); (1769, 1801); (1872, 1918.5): 4.16 deg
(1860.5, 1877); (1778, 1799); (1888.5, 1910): -0.80 deg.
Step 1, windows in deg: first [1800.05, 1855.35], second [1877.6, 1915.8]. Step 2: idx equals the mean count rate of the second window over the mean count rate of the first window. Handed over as 1.3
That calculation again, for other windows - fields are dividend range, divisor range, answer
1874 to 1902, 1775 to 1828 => 1.24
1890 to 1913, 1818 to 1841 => 1.18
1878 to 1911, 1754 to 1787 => 1.09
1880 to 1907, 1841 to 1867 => 1.30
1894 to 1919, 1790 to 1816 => 1.36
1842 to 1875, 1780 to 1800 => 0.96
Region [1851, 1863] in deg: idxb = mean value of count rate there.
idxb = 51.1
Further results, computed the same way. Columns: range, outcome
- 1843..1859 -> 46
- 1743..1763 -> 60.9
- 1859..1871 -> 61.4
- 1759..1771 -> 59.6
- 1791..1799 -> 56.3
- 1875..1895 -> 65.4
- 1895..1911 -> 65.8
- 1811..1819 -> 49.3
